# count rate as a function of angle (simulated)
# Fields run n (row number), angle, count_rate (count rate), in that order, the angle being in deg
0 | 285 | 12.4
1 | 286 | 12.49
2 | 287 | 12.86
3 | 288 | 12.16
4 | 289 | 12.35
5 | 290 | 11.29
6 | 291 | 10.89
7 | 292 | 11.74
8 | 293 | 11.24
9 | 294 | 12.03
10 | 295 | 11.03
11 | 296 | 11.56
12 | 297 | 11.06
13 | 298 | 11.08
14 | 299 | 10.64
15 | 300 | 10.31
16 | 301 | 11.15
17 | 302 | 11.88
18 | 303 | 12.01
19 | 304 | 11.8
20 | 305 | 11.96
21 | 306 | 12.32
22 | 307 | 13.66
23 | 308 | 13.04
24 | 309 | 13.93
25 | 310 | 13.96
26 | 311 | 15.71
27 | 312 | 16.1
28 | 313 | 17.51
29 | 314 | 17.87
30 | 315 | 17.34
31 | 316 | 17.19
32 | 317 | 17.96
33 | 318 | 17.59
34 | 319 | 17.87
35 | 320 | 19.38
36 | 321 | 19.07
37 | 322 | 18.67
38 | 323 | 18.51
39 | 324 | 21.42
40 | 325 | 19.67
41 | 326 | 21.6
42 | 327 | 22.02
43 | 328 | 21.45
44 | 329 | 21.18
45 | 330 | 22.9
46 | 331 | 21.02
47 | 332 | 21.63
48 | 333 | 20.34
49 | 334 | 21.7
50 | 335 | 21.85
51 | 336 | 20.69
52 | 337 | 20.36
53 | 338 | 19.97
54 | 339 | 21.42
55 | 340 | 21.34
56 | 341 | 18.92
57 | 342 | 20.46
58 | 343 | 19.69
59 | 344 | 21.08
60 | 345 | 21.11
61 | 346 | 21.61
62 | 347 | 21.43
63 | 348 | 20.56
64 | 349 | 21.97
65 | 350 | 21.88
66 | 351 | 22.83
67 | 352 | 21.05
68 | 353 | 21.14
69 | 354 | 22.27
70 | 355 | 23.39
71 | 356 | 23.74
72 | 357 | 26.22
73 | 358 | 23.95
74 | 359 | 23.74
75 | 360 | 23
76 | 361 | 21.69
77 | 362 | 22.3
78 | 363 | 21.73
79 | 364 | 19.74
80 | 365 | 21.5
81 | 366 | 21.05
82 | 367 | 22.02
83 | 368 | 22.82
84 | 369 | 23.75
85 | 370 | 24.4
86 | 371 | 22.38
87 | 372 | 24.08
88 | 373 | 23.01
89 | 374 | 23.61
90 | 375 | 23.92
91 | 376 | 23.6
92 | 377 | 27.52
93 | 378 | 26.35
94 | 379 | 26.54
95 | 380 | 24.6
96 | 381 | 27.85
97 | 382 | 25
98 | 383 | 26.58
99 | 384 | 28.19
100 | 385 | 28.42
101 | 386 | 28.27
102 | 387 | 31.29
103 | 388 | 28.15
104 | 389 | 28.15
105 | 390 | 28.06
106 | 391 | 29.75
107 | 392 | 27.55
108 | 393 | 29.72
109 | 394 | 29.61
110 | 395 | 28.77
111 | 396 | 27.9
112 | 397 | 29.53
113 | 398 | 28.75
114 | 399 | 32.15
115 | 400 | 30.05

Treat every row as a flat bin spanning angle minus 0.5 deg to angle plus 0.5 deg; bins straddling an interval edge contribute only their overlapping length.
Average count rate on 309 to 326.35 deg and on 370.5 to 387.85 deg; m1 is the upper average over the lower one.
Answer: 1.45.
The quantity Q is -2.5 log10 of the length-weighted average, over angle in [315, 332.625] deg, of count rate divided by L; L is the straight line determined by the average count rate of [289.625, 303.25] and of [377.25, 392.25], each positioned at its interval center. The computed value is -0.21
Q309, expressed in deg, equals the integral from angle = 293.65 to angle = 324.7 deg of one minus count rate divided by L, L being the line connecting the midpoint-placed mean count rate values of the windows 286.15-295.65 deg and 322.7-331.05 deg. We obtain 3.62 deg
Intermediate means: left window 11.8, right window 21.2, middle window 14.7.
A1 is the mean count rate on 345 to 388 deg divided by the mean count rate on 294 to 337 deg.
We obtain 1.43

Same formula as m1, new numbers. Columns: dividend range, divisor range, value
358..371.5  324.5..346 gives 1.07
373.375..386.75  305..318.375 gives 1.69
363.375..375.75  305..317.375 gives 1.48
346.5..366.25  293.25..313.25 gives 1.77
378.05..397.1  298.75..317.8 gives 1.99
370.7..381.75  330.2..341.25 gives 1.19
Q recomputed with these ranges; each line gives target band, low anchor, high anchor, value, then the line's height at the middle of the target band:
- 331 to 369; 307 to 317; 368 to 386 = -0.02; 21.4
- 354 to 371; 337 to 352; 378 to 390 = 0.05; 24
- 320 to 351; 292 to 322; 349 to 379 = -0.13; 18.6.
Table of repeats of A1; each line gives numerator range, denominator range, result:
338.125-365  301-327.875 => 1.32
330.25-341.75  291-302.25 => 1.86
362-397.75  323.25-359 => 1.20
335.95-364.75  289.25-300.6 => 1.94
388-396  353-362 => 1.23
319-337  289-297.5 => 1.81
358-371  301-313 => 1.67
